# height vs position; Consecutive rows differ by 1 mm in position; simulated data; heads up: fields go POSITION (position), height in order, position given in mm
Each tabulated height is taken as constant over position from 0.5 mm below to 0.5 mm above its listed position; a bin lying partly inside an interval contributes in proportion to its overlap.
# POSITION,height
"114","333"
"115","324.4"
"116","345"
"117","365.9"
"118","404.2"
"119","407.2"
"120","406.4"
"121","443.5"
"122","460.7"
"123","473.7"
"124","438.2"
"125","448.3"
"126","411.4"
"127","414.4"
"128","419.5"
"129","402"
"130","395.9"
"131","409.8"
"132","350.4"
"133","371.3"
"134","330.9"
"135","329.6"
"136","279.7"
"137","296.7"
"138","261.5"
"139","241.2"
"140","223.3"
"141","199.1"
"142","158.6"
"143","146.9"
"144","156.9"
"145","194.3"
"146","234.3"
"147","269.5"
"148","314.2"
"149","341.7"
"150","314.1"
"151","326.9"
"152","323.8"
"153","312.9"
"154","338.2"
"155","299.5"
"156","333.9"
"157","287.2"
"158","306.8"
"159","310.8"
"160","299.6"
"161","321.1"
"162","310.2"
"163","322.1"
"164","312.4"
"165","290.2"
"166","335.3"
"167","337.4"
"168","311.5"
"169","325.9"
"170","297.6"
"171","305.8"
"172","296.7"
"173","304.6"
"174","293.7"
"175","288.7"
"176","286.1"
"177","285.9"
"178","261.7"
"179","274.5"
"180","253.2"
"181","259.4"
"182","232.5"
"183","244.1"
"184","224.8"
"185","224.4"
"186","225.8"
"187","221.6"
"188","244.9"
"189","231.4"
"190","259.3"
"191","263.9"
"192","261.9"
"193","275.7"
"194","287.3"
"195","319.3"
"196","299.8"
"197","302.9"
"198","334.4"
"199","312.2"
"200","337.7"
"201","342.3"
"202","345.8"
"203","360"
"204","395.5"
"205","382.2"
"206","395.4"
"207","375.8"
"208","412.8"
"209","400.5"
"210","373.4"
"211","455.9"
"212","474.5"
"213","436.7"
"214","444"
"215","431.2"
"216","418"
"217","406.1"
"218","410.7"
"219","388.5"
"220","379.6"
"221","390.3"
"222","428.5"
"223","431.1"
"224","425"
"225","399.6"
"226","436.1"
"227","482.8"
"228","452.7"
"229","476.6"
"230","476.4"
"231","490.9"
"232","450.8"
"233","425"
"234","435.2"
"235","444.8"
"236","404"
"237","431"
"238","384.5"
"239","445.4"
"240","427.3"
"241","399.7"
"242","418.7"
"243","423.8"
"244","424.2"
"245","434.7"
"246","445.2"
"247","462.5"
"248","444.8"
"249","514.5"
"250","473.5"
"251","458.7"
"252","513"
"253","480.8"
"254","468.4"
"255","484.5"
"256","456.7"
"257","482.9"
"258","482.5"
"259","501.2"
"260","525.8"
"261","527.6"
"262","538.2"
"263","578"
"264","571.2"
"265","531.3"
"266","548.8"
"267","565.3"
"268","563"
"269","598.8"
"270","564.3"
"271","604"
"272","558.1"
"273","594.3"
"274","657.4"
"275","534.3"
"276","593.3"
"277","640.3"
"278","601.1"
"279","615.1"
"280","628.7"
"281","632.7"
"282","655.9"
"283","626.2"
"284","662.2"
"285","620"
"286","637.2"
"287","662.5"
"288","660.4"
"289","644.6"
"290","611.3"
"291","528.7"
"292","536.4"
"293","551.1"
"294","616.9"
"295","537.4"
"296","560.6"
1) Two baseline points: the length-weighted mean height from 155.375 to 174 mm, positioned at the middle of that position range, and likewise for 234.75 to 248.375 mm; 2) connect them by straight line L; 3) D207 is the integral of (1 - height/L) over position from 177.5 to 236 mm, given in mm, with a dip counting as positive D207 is 2.9 mm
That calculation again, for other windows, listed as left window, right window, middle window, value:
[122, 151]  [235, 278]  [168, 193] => 7.7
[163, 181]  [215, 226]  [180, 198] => 4.2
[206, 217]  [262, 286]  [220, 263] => 4.2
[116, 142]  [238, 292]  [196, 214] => 3.3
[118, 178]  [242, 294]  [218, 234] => 1.2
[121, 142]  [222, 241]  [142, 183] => 10.0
